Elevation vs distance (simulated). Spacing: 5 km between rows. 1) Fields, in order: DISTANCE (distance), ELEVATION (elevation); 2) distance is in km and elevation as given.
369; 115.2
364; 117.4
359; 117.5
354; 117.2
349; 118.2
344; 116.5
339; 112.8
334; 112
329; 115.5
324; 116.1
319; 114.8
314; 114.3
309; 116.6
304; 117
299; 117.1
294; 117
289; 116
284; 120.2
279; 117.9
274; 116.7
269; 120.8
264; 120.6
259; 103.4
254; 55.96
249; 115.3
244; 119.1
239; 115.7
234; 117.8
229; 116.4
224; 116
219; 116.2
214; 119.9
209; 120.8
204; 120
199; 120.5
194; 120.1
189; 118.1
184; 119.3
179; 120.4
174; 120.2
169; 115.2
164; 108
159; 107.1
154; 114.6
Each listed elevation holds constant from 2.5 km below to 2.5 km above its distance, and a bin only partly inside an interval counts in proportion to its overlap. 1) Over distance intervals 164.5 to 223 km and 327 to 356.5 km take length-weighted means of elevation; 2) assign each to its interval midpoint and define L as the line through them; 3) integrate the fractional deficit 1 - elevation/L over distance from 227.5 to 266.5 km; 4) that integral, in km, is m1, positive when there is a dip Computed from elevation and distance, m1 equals 3.2 km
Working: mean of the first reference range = 119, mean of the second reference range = 115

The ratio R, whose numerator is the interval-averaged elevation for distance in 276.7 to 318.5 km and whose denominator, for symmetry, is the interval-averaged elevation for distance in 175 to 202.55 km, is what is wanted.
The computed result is 0.98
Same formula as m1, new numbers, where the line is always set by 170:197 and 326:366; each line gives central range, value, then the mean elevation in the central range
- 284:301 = -0.02 km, 117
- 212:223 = 0.09 km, 118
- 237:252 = 0.43 km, 115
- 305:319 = 0.13 km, 116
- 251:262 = 3.23 km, 83.2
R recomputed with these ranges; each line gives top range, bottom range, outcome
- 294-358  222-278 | 1.04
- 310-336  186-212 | 0.96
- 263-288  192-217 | 0.99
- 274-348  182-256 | 1.01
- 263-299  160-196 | 1.01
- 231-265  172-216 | 0.89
